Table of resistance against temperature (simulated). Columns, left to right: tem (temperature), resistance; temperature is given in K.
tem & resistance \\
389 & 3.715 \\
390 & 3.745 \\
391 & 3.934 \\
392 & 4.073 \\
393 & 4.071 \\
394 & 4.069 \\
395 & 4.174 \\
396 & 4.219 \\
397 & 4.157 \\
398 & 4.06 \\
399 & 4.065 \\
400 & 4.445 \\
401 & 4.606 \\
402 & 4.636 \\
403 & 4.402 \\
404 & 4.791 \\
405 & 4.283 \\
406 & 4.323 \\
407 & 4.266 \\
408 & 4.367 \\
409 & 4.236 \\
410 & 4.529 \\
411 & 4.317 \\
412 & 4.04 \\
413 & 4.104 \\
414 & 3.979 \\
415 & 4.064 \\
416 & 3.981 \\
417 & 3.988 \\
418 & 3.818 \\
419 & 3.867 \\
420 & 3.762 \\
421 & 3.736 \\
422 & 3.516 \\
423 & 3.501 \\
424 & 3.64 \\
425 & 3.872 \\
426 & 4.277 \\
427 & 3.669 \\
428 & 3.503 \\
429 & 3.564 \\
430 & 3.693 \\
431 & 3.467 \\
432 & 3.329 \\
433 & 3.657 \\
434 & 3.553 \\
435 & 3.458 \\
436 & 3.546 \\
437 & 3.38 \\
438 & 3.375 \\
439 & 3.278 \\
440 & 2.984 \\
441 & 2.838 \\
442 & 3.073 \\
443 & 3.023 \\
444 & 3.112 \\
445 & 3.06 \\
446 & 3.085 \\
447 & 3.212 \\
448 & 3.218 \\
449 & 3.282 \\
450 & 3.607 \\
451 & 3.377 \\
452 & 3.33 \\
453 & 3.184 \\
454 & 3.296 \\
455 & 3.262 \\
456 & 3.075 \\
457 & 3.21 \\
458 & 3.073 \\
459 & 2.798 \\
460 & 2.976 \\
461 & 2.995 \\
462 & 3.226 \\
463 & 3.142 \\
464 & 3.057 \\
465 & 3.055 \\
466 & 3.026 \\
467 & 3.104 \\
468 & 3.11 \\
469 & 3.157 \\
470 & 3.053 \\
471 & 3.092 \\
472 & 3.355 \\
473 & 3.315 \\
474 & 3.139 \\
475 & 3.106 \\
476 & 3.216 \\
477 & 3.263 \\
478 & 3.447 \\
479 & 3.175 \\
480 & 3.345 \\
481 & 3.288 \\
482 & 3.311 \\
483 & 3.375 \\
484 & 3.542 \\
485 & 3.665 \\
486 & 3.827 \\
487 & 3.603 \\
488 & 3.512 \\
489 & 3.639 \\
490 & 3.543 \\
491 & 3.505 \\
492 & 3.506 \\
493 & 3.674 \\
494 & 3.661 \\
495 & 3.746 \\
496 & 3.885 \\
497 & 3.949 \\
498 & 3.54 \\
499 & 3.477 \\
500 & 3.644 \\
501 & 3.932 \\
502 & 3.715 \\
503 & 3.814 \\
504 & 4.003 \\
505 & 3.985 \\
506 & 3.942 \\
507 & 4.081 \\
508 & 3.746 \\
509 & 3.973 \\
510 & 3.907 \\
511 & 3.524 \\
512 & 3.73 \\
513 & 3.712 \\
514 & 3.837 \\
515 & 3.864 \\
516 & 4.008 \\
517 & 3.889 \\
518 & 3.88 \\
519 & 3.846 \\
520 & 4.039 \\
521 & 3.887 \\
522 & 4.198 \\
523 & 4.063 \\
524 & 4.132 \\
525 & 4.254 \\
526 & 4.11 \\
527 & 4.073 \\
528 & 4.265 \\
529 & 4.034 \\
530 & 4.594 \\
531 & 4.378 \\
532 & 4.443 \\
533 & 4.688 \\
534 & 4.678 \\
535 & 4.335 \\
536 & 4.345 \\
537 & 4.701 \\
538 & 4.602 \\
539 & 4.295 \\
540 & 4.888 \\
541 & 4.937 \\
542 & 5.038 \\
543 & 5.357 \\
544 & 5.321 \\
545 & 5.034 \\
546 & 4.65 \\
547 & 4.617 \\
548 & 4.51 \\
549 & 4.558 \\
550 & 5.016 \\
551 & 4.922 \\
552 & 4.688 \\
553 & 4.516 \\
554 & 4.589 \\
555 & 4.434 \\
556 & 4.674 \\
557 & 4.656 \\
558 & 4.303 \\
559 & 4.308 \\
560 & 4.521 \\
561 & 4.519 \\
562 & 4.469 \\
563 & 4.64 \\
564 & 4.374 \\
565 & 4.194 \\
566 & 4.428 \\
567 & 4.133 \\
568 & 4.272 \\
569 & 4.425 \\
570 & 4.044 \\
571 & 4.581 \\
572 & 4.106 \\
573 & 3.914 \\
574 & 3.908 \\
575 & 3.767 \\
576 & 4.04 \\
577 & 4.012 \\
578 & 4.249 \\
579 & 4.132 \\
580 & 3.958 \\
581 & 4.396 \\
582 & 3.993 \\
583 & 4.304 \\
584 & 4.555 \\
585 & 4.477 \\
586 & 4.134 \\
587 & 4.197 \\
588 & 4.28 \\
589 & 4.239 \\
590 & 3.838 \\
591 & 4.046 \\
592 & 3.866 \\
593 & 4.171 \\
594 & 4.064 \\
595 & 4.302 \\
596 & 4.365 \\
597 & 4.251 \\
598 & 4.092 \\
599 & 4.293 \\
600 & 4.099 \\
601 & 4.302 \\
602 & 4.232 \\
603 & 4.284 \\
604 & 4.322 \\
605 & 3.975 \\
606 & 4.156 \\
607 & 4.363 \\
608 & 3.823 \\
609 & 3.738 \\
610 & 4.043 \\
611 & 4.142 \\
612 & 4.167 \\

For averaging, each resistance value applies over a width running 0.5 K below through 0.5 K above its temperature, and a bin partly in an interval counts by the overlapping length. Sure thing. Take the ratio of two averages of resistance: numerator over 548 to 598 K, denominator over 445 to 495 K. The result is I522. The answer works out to 1.31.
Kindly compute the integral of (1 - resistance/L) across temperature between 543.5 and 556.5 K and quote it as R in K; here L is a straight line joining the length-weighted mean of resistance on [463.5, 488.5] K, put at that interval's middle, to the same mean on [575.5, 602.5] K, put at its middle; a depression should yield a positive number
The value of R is -2.9 K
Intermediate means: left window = 3.29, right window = 4.18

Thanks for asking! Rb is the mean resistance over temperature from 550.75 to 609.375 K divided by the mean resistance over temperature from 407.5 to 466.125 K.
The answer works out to 1.22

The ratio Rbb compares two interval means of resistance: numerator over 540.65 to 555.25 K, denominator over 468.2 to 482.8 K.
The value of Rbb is 1.49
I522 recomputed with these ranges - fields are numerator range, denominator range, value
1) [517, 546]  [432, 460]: 1.37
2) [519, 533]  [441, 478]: 1.33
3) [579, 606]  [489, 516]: 1.11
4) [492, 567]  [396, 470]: 1.18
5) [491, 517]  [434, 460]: 1.18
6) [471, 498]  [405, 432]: 0.89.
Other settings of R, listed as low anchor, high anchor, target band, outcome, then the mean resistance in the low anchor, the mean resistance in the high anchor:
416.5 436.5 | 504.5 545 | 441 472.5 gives 5.76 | 3.67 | 4.25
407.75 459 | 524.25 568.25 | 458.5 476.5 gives 3.48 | 3.54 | 4.55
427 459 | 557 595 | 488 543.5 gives -3.68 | 3.29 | 4.22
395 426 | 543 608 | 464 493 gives 6.04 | 4.12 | 4.33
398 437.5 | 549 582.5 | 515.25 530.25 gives 0.56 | 3.96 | 4.34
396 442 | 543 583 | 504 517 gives 1.10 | 3.88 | 4.42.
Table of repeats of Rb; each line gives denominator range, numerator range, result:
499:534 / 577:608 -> 1.05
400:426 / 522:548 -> 1.10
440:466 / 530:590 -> 1.42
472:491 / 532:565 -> 1.37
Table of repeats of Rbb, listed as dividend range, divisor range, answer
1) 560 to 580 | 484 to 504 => 1.15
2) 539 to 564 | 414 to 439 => 1.28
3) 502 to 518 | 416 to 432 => 1.04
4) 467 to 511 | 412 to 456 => 1.01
